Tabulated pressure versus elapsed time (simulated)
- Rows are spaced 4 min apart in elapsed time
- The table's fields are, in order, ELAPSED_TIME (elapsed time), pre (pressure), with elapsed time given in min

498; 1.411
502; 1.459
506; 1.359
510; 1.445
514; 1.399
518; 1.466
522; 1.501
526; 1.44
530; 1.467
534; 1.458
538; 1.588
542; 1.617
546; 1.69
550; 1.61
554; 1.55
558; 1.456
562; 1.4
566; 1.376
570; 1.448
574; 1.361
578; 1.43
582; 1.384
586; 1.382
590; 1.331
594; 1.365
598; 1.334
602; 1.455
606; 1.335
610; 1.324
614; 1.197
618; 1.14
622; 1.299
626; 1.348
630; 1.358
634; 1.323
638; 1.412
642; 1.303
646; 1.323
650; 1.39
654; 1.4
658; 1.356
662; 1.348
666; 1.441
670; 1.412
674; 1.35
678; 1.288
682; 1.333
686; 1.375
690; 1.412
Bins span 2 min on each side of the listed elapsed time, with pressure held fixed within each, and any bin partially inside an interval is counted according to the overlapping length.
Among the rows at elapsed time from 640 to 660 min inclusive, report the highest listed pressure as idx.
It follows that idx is 1.4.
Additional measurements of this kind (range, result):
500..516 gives 1.459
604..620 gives 1.335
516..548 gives 1.69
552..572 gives 1.55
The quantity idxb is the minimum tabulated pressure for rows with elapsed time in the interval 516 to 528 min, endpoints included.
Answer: 1.44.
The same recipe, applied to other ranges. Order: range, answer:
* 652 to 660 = 1.356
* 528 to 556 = 1.458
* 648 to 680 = 1.288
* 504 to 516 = 1.359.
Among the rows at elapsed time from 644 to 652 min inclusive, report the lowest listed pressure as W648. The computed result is 1.323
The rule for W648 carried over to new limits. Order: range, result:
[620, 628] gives 1.299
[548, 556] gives 1.55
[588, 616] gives 1.197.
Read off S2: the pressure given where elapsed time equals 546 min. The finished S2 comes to 1.69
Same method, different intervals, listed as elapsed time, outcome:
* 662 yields 1.348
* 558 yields 1.456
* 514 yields 1.399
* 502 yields 1.459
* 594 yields 1.365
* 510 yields 1.445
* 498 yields 1.411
